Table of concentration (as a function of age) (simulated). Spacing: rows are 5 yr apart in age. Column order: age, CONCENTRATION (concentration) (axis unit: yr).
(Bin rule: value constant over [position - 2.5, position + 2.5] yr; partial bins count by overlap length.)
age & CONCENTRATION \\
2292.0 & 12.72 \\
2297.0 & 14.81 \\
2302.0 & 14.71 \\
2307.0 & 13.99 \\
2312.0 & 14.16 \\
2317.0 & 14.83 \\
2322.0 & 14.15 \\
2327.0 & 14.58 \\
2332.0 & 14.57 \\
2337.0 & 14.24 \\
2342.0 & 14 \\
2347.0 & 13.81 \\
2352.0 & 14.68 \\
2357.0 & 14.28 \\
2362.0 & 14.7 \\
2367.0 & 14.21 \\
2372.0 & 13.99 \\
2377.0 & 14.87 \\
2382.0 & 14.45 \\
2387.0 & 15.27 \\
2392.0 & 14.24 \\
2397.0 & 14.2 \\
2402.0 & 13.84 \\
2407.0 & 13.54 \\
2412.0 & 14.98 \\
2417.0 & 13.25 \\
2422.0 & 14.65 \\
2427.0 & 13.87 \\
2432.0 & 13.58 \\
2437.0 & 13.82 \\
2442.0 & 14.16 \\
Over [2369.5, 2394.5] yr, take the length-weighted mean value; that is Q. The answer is 14.6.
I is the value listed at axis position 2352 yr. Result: 14.68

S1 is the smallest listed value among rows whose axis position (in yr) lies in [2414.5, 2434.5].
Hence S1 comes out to 13.25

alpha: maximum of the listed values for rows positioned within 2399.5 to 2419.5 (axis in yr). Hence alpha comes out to 14.98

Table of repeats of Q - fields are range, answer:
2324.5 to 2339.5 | 14.5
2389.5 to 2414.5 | 14.2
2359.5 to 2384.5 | 14.4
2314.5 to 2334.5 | 14.5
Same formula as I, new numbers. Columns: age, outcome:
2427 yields 13.87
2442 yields 14.16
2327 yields 14.58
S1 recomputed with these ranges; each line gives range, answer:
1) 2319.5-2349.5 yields 13.81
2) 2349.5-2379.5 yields 13.99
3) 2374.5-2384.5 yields 14.45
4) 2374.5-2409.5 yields 13.54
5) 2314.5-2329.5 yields 14.15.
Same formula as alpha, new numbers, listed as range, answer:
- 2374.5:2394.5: 15.27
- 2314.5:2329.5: 14.83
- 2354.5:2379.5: 14.87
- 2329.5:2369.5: 14.7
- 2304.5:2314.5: 14.16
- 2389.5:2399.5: 14.24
